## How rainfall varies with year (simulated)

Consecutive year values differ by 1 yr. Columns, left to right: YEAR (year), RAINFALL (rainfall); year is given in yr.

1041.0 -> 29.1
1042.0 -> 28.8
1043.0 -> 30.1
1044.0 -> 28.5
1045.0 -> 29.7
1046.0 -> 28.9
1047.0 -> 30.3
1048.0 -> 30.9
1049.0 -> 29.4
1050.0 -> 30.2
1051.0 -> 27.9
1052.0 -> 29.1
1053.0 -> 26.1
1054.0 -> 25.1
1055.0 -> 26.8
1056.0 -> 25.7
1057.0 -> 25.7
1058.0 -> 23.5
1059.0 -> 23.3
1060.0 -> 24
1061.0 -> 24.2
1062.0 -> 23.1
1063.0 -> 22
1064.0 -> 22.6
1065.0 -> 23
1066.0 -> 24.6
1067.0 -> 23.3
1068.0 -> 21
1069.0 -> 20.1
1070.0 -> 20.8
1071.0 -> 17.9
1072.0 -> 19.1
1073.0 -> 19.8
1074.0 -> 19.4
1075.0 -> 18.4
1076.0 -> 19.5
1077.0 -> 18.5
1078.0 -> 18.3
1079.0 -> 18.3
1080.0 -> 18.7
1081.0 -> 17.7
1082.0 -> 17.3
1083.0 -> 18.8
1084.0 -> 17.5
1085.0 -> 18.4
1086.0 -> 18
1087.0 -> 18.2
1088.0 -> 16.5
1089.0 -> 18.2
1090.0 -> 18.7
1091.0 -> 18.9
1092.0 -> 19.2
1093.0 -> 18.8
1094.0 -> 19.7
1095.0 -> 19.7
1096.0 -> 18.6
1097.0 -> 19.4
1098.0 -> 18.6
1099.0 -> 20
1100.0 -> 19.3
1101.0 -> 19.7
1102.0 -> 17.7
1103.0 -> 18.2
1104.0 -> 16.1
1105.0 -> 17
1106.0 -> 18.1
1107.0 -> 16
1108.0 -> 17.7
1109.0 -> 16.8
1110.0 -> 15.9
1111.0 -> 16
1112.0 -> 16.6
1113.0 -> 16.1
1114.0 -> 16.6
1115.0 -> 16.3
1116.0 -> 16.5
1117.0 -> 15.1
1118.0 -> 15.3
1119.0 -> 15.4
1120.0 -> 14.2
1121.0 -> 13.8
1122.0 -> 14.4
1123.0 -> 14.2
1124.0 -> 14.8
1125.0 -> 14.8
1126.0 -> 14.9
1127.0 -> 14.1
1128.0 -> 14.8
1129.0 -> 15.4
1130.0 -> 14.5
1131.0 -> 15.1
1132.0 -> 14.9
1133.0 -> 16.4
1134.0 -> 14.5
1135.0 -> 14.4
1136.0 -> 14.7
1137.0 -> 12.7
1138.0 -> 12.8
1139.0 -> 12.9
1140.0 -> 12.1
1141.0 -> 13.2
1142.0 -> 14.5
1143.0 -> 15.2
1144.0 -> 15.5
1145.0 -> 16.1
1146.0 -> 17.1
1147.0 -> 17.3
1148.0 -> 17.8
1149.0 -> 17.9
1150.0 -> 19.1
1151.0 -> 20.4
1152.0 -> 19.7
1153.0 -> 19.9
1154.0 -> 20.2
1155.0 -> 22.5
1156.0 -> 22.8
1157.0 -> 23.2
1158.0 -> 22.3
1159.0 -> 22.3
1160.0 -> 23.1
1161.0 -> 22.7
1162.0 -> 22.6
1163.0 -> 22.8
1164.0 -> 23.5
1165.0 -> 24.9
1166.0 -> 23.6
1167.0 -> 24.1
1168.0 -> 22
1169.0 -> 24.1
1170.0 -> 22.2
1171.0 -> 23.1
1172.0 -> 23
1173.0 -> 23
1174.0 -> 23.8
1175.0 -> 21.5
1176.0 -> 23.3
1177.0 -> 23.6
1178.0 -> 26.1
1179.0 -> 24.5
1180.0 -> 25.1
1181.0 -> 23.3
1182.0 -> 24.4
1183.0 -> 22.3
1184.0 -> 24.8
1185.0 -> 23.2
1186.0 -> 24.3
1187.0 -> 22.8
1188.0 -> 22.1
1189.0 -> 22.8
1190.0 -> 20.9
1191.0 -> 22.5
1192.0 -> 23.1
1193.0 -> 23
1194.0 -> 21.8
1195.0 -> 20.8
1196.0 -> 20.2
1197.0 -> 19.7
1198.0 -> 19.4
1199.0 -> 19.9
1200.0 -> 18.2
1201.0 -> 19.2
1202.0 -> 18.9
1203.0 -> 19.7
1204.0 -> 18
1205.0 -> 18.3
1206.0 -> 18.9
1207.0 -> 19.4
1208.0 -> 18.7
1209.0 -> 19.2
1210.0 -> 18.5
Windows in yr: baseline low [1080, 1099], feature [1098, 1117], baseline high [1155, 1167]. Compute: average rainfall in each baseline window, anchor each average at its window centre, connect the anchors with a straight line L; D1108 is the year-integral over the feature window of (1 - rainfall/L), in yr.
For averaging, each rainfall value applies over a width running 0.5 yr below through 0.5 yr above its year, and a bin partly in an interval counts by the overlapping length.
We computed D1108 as 2.3 yr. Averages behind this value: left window 18.5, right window 23.1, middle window 17.2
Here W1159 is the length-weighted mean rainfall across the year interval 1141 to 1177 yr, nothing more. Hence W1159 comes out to 21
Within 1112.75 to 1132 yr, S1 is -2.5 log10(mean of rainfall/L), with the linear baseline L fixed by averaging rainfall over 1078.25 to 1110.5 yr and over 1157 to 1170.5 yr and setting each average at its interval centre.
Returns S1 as 0.32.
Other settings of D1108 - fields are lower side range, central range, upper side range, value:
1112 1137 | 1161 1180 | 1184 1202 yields -4.06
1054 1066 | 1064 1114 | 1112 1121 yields 2.46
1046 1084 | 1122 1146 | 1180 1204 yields 8.29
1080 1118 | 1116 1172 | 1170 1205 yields 6.10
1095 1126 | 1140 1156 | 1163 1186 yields 2.35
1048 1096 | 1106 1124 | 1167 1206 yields 4.93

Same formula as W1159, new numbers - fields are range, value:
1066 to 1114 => 18.5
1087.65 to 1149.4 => 16.2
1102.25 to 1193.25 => 19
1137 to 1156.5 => 17.1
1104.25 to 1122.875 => 16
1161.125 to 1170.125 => 23.3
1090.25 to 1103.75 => 19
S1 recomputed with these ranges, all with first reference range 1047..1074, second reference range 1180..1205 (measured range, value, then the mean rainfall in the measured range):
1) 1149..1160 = 0.05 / 21.2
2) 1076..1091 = 0.29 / 18.2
